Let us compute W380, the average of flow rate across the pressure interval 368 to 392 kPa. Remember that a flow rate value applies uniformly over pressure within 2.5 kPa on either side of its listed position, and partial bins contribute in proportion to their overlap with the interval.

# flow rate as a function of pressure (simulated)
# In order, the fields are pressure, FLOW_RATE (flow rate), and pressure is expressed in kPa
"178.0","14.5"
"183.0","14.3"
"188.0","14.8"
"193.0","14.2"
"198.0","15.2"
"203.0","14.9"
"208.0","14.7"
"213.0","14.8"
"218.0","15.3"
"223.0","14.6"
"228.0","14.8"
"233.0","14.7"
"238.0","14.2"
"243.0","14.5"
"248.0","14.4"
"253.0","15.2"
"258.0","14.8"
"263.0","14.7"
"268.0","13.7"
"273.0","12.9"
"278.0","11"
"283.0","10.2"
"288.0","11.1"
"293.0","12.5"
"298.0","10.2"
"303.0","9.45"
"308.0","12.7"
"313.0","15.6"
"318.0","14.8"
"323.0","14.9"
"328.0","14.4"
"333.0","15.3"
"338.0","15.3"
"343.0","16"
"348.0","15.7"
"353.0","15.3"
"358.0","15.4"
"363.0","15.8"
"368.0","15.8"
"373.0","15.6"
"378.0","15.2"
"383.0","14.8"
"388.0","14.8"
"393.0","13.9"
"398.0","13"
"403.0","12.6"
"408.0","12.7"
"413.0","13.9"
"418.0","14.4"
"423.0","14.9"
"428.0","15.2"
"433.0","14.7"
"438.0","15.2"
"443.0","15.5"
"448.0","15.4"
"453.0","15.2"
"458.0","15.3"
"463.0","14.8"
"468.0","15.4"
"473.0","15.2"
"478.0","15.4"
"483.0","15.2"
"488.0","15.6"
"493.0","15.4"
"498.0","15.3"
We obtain 15.1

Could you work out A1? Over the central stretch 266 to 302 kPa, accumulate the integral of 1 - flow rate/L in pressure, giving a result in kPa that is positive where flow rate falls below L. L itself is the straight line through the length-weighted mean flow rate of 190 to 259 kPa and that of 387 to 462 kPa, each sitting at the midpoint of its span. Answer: 7.7 kPa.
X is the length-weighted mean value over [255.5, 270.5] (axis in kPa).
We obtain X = 14.4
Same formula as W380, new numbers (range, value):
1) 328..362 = 15.4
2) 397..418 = 13.2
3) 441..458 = 15.4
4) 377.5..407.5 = 13.9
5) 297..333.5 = 13.4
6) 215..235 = 14.9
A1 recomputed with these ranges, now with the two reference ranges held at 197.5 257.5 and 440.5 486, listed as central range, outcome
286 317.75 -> 5.9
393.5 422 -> 3.2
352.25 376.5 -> -0.8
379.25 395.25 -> 0.6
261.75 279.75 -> 2.2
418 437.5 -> 0.4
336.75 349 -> -0.6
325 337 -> 0.1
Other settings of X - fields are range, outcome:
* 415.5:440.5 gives 14.9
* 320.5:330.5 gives 14.7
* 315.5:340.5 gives 14.9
